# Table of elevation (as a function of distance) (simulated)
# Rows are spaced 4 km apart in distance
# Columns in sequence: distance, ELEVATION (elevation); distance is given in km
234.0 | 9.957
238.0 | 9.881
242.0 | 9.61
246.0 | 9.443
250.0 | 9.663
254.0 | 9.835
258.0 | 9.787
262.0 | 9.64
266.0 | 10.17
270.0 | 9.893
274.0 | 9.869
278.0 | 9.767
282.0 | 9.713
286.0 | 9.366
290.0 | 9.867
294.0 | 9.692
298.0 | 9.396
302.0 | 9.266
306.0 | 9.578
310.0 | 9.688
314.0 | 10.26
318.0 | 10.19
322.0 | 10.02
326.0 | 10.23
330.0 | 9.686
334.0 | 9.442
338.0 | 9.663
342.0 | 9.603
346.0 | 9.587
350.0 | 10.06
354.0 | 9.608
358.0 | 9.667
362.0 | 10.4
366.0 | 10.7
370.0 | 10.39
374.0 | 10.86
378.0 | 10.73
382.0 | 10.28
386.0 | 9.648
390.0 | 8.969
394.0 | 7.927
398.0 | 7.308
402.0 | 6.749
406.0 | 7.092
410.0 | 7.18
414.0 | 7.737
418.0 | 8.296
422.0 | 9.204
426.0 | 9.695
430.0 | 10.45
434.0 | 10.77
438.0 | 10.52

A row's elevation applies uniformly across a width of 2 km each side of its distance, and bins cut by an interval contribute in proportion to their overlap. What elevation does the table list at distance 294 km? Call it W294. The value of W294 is 9.692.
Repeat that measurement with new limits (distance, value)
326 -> 10.23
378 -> 10.73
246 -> 9.443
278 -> 9.767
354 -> 9.608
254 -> 9.835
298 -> 9.396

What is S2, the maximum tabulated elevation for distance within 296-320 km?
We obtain 10.26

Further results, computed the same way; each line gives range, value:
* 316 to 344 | 10.23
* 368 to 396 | 10.86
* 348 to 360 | 10.06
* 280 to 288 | 9.713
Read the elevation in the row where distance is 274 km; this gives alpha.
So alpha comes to 9.869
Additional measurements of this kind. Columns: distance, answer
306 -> 9.578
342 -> 9.603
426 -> 9.695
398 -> 7.308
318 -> 10.19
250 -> 9.663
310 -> 9.688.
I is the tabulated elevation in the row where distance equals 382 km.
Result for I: 10.28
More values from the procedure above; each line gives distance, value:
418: 8.296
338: 9.663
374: 10.86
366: 10.7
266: 10.17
